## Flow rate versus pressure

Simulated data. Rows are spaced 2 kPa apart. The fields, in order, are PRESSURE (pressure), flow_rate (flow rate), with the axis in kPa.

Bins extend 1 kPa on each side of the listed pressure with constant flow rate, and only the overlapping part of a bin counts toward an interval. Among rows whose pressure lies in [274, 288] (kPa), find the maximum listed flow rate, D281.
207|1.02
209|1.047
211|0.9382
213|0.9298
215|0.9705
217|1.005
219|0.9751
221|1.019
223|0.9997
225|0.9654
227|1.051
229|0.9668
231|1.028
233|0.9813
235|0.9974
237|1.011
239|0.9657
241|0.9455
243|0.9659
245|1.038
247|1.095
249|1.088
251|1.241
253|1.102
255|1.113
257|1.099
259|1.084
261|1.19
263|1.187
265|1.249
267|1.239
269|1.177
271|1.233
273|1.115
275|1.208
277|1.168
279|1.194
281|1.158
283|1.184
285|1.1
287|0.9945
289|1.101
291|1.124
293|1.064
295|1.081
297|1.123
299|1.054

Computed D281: 1.208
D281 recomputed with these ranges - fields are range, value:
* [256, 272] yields 1.249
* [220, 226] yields 1.019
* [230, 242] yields 1.028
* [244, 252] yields 1.241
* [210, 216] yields 0.9705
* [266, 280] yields 1.239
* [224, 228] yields 1.051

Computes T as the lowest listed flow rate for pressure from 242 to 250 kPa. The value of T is 0.9659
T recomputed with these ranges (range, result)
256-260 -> 1.084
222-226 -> 0.9654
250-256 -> 1.102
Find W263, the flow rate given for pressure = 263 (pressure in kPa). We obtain 1.187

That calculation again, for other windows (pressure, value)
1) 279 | 1.194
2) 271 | 1.233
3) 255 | 1.113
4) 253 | 1.102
